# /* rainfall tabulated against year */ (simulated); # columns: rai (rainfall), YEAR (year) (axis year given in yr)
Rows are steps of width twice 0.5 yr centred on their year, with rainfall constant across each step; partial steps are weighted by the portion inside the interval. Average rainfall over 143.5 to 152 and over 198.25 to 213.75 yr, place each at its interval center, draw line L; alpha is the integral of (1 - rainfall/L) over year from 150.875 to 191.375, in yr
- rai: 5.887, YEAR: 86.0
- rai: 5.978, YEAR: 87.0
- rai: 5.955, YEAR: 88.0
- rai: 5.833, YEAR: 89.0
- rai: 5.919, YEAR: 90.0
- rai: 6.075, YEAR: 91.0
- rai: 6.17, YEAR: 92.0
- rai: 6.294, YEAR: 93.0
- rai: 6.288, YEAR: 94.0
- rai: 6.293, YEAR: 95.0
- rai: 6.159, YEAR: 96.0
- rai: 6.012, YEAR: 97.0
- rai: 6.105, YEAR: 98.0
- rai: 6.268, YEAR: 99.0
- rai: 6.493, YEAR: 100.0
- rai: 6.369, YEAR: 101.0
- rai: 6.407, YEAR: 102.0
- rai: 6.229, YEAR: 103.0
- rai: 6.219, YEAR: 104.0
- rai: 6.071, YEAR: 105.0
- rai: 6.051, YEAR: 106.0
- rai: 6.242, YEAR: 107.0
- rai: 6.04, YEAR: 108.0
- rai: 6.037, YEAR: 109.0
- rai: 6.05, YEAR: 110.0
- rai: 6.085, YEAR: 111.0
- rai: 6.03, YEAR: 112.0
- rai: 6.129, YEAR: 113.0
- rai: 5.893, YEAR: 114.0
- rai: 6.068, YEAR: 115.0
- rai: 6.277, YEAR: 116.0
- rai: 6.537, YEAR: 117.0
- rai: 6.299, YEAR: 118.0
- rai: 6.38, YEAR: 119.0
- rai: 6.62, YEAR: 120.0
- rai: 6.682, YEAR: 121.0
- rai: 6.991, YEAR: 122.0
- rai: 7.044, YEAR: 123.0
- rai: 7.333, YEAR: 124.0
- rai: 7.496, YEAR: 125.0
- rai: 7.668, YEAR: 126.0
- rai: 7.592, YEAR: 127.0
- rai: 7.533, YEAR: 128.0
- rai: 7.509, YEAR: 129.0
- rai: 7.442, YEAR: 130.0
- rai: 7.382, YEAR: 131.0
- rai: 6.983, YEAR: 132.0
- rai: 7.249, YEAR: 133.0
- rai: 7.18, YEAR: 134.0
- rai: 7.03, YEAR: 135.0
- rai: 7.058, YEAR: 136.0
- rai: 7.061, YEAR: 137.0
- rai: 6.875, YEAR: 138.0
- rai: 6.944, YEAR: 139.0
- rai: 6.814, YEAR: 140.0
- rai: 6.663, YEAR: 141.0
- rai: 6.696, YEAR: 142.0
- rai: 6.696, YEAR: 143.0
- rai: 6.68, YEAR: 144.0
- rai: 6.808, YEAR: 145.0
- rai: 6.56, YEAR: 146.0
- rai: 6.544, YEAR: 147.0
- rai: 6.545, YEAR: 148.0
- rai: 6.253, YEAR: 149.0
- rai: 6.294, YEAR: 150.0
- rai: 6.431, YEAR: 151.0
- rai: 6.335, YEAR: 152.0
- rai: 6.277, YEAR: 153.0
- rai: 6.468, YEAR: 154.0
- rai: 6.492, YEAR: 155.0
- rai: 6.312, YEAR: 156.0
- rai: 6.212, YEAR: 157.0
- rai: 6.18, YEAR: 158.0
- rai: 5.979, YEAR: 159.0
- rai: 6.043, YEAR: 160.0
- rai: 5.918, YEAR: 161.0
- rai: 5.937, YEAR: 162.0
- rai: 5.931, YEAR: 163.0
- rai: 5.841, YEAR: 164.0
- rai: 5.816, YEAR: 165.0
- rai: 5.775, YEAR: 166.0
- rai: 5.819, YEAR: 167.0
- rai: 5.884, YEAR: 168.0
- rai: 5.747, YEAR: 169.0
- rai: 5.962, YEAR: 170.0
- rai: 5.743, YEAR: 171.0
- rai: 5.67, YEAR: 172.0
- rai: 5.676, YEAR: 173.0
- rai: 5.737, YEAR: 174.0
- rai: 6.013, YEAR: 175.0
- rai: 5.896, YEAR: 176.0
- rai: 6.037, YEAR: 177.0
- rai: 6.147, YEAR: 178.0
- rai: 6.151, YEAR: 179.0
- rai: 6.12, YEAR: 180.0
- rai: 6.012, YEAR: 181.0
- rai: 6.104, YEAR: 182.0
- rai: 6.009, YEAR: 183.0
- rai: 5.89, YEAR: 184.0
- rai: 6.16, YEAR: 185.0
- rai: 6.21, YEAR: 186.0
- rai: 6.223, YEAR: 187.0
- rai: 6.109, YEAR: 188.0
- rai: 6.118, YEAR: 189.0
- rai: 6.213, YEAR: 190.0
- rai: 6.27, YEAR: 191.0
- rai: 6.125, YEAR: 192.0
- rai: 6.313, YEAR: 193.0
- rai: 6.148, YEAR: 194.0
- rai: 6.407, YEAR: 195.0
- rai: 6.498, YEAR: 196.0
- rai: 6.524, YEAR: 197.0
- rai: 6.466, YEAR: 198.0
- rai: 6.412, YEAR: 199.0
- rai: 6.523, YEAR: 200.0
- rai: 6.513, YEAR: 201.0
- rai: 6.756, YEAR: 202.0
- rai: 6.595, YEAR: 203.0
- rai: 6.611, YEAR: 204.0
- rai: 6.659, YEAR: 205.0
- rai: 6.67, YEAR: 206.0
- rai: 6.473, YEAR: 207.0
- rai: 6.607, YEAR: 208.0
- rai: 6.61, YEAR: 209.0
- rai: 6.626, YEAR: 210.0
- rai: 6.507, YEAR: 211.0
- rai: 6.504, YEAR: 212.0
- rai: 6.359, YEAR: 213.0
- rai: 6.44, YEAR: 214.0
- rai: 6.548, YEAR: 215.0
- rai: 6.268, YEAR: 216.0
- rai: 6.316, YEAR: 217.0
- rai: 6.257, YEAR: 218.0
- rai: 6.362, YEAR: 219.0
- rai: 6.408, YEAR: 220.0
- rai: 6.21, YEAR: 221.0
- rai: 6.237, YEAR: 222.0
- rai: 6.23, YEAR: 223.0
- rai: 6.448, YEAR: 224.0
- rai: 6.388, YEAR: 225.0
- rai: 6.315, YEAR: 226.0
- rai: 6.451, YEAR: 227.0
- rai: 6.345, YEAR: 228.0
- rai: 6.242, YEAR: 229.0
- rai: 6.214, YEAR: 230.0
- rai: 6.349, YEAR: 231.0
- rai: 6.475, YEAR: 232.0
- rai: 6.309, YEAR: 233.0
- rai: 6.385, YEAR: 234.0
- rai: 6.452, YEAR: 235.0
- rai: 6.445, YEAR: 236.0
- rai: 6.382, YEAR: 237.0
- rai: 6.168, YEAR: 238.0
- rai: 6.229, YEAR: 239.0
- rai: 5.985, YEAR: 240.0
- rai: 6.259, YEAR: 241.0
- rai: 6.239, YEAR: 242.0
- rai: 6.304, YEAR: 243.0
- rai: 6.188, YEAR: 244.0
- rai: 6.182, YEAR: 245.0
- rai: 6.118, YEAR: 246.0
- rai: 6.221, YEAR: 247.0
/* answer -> 3.0 yr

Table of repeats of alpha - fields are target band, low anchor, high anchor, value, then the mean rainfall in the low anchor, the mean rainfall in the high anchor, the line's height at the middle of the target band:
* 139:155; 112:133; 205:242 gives 0.5 yr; 6.88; 6.38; 6.76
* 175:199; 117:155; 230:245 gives 1.4 yr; 6.87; 6.29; 6.58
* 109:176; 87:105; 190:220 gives -2.0 yr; 6.17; 6.46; 6.29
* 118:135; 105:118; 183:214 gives -2.7 yr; 6.12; 6.4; 6.17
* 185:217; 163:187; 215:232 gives -1.4 yr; 5.94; 6.33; 6.15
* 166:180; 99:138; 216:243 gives 1.3 yr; 6.68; 6.31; 6.5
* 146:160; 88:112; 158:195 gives -0.7 yr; 6.15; 6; 6.05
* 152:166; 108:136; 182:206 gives 1.0 yr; 6.79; 6.34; 6.56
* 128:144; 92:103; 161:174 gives -2.7 yr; 6.26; 5.82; 6.02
